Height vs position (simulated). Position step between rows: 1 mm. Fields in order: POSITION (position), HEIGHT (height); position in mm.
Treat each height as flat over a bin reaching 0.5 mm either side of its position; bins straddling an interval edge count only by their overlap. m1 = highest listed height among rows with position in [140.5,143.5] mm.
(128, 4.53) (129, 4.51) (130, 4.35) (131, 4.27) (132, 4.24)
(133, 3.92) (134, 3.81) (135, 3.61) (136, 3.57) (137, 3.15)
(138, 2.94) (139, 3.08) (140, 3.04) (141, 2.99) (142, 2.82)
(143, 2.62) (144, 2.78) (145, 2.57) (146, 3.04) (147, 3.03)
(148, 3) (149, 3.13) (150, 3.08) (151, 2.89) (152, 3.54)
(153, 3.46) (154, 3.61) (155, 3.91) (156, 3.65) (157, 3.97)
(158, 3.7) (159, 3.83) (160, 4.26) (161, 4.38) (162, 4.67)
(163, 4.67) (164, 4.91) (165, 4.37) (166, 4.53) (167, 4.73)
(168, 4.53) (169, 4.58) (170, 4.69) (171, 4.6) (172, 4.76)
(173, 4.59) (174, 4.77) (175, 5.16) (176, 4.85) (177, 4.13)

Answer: 2.99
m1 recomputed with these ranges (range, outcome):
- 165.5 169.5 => 4.73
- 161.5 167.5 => 4.91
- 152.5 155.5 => 3.91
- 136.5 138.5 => 3.15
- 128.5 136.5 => 4.51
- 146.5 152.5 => 3.54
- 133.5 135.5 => 3.81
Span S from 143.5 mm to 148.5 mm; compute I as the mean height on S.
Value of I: 2.88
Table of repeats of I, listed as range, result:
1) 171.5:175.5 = 4.82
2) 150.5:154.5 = 3.38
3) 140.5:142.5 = 2.91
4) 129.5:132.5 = 4.29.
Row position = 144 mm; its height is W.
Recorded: 2.78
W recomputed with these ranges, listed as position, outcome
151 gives 2.89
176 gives 4.85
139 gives 3.08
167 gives 4.73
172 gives 4.76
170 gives 4.69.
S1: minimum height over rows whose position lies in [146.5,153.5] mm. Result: 2.89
